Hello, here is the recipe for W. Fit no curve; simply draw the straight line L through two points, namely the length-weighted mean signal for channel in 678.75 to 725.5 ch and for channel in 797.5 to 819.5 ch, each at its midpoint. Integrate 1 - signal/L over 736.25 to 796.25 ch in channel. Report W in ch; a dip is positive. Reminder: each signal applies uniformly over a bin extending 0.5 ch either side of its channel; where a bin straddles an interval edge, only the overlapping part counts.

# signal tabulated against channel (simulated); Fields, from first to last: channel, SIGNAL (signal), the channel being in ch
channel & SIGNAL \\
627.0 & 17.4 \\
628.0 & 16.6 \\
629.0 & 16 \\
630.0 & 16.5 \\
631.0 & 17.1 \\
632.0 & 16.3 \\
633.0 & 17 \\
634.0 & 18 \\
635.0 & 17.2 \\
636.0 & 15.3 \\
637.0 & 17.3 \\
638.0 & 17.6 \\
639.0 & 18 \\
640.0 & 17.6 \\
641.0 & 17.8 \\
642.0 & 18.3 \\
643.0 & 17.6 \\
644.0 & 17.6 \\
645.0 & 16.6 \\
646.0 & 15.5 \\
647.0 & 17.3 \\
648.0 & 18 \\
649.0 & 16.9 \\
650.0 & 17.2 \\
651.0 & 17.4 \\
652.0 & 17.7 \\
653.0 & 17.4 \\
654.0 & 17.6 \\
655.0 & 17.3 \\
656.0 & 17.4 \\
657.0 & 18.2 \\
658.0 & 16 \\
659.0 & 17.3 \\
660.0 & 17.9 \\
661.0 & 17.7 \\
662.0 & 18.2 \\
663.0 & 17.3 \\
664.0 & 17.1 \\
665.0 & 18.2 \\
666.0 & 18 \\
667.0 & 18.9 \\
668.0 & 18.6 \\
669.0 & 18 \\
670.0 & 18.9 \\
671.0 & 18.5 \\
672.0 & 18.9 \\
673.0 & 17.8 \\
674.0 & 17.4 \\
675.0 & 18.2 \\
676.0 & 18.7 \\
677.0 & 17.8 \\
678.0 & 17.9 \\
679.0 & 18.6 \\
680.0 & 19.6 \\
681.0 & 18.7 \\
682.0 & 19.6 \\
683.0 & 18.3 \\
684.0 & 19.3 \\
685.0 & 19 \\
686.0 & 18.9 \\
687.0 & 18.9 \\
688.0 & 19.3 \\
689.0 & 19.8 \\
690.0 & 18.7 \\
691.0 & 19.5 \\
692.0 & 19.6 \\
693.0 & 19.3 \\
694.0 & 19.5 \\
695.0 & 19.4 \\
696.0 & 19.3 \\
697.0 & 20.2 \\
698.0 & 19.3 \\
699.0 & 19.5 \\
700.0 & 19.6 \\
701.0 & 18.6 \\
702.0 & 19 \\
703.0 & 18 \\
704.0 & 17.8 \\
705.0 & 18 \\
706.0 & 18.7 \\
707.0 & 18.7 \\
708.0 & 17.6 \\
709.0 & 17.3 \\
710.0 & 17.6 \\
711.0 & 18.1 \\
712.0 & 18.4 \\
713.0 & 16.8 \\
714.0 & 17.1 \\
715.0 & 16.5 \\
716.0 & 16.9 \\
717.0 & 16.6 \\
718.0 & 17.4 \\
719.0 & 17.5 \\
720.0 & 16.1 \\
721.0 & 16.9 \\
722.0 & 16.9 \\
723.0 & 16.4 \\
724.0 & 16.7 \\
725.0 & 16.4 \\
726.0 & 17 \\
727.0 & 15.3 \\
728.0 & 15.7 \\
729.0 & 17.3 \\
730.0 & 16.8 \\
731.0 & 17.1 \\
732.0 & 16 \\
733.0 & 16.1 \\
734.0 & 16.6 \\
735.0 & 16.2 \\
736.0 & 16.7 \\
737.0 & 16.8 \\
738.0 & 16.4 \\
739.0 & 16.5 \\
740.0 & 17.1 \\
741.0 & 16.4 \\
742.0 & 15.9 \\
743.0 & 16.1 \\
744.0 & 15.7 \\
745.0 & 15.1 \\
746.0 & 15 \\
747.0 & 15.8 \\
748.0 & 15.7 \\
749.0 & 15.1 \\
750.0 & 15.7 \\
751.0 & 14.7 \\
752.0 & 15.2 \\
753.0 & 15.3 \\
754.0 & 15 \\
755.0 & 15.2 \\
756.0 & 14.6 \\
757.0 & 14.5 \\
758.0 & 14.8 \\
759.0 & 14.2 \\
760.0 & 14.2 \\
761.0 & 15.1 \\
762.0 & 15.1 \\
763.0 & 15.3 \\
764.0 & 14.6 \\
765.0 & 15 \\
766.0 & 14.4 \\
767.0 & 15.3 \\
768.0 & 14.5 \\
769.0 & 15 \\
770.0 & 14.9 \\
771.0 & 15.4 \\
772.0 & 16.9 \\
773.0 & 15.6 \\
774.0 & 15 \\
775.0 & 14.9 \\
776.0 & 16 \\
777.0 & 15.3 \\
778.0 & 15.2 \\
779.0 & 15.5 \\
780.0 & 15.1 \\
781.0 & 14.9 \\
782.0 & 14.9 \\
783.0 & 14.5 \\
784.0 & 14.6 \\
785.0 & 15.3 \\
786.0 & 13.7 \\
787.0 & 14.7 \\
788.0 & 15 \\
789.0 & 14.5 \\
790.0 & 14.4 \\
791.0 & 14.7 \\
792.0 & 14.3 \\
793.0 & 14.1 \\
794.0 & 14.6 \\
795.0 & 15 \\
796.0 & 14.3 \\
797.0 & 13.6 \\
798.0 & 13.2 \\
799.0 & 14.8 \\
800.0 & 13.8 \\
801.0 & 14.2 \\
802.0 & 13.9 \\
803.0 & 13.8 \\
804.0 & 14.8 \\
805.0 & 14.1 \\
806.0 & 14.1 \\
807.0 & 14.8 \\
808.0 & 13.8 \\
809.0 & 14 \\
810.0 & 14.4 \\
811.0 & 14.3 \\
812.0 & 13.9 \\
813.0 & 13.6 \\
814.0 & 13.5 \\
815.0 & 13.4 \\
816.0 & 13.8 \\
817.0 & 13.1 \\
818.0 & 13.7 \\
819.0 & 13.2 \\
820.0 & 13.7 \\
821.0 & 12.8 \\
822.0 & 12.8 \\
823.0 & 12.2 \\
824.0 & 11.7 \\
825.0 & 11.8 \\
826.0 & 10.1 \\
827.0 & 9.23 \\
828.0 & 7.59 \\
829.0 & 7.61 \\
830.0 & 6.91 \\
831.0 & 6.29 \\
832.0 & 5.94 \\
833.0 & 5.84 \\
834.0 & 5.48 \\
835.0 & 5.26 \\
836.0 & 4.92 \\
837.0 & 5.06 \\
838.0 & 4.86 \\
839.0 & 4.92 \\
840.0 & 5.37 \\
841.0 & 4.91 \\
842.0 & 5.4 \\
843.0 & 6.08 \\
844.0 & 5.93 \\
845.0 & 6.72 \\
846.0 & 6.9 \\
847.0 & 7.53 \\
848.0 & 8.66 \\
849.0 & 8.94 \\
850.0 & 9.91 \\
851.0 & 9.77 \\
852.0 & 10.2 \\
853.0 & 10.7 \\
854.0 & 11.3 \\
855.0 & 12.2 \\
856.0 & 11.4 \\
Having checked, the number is 1.9 ch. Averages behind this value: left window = 18.3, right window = 13.9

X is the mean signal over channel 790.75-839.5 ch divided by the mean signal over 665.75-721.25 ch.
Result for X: 0.6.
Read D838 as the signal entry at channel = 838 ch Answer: 4.86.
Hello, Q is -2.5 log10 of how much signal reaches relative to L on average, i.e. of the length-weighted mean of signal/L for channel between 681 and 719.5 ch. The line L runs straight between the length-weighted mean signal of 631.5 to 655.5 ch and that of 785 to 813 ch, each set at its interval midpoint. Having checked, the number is -0.15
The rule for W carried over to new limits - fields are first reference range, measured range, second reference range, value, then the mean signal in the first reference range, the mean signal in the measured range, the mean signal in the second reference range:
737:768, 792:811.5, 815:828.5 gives -1.8 ch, 15.3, 14.2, 12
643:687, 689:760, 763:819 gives -2.6 ch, 17.9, 17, 14.5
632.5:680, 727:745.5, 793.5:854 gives -2.6 ch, 17.7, 16.3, 10.6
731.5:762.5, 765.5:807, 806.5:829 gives -2.2 ch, 15.6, 14.7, 12.7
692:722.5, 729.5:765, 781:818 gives 1.8 ch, 18.1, 15.6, 14.2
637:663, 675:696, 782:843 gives -3.7 ch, 17.4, 19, 11.7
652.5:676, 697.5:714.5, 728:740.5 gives -1.1 ch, 17.9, 18.2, 16.6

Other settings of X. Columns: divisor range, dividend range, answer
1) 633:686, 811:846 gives 0.51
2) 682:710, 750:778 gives 0.80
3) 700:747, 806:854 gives 0.57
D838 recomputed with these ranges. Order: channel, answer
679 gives 18.6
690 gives 18.7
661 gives 17.7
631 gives 17.1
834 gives 5.48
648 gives 18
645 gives 16.6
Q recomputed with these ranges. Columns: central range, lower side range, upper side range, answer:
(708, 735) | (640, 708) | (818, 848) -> -0.11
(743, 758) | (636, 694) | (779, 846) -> -0.06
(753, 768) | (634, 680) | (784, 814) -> 0.03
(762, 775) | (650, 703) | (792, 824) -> 0.01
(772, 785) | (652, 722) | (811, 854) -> -0.21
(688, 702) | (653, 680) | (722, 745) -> -0.12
